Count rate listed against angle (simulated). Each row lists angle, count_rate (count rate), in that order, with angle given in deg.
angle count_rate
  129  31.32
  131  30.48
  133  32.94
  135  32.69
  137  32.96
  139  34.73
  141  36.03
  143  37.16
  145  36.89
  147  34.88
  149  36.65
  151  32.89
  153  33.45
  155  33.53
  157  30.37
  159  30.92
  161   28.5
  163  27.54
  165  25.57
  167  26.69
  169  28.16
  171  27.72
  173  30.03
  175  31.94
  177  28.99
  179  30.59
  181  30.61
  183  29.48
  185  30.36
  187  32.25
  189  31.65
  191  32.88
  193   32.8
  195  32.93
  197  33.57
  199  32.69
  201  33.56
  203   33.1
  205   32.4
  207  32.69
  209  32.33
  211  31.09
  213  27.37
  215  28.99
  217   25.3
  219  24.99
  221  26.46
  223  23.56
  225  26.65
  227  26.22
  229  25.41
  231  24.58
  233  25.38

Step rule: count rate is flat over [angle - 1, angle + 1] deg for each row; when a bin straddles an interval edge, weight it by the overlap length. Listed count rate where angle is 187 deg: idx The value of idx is 32.25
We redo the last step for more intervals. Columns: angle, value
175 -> 31.94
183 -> 29.48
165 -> 25.57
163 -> 27.54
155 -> 33.53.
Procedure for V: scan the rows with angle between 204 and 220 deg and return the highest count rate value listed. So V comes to 32.69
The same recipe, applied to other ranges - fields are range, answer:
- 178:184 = 30.61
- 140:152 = 37.16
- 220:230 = 26.65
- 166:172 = 28.16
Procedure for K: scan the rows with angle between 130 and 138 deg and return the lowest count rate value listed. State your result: 30.48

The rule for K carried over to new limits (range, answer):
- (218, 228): 23.56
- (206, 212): 31.09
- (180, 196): 29.48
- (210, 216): 27.37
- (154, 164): 27.54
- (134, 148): 32.69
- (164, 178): 25.57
